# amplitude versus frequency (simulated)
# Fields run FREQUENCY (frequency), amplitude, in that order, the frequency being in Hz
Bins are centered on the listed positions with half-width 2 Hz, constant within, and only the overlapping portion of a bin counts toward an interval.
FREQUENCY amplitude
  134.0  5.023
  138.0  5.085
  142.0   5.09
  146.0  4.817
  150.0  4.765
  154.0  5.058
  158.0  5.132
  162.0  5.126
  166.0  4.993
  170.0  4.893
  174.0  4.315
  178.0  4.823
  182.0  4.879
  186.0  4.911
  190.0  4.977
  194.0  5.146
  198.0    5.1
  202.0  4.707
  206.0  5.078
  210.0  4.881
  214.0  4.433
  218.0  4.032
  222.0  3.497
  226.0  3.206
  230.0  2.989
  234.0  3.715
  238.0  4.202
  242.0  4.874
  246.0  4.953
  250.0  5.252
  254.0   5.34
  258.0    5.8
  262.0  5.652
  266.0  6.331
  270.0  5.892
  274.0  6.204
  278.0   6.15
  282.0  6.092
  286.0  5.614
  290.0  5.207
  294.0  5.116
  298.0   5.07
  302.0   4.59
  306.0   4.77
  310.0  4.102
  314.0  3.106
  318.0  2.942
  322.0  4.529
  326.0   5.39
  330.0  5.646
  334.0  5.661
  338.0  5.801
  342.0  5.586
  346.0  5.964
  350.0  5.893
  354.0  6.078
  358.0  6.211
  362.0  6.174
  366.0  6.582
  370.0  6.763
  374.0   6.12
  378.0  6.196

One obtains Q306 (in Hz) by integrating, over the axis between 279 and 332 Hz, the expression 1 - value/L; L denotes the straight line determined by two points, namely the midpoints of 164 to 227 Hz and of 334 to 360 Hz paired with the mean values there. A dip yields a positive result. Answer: 7.0 Hz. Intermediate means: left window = 4.64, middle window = 4.81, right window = 5.9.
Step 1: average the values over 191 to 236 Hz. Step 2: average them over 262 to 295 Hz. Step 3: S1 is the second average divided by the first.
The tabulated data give 1.37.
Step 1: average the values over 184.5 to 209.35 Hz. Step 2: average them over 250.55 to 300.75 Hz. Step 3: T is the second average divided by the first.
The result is 1.1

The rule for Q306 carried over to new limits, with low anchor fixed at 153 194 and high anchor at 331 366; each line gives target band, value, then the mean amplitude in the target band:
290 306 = 2.01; 4.94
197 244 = 8.88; 4.21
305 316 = 3.46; 3.92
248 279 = -2.08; 5.82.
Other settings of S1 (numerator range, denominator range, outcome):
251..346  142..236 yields 1.14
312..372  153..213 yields 1.11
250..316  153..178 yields 1.08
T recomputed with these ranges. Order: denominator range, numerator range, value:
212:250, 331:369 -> 1.48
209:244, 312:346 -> 1.24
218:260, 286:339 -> 1.09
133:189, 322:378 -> 1.21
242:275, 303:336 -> 0.81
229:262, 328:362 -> 1.24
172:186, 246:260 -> 1.15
